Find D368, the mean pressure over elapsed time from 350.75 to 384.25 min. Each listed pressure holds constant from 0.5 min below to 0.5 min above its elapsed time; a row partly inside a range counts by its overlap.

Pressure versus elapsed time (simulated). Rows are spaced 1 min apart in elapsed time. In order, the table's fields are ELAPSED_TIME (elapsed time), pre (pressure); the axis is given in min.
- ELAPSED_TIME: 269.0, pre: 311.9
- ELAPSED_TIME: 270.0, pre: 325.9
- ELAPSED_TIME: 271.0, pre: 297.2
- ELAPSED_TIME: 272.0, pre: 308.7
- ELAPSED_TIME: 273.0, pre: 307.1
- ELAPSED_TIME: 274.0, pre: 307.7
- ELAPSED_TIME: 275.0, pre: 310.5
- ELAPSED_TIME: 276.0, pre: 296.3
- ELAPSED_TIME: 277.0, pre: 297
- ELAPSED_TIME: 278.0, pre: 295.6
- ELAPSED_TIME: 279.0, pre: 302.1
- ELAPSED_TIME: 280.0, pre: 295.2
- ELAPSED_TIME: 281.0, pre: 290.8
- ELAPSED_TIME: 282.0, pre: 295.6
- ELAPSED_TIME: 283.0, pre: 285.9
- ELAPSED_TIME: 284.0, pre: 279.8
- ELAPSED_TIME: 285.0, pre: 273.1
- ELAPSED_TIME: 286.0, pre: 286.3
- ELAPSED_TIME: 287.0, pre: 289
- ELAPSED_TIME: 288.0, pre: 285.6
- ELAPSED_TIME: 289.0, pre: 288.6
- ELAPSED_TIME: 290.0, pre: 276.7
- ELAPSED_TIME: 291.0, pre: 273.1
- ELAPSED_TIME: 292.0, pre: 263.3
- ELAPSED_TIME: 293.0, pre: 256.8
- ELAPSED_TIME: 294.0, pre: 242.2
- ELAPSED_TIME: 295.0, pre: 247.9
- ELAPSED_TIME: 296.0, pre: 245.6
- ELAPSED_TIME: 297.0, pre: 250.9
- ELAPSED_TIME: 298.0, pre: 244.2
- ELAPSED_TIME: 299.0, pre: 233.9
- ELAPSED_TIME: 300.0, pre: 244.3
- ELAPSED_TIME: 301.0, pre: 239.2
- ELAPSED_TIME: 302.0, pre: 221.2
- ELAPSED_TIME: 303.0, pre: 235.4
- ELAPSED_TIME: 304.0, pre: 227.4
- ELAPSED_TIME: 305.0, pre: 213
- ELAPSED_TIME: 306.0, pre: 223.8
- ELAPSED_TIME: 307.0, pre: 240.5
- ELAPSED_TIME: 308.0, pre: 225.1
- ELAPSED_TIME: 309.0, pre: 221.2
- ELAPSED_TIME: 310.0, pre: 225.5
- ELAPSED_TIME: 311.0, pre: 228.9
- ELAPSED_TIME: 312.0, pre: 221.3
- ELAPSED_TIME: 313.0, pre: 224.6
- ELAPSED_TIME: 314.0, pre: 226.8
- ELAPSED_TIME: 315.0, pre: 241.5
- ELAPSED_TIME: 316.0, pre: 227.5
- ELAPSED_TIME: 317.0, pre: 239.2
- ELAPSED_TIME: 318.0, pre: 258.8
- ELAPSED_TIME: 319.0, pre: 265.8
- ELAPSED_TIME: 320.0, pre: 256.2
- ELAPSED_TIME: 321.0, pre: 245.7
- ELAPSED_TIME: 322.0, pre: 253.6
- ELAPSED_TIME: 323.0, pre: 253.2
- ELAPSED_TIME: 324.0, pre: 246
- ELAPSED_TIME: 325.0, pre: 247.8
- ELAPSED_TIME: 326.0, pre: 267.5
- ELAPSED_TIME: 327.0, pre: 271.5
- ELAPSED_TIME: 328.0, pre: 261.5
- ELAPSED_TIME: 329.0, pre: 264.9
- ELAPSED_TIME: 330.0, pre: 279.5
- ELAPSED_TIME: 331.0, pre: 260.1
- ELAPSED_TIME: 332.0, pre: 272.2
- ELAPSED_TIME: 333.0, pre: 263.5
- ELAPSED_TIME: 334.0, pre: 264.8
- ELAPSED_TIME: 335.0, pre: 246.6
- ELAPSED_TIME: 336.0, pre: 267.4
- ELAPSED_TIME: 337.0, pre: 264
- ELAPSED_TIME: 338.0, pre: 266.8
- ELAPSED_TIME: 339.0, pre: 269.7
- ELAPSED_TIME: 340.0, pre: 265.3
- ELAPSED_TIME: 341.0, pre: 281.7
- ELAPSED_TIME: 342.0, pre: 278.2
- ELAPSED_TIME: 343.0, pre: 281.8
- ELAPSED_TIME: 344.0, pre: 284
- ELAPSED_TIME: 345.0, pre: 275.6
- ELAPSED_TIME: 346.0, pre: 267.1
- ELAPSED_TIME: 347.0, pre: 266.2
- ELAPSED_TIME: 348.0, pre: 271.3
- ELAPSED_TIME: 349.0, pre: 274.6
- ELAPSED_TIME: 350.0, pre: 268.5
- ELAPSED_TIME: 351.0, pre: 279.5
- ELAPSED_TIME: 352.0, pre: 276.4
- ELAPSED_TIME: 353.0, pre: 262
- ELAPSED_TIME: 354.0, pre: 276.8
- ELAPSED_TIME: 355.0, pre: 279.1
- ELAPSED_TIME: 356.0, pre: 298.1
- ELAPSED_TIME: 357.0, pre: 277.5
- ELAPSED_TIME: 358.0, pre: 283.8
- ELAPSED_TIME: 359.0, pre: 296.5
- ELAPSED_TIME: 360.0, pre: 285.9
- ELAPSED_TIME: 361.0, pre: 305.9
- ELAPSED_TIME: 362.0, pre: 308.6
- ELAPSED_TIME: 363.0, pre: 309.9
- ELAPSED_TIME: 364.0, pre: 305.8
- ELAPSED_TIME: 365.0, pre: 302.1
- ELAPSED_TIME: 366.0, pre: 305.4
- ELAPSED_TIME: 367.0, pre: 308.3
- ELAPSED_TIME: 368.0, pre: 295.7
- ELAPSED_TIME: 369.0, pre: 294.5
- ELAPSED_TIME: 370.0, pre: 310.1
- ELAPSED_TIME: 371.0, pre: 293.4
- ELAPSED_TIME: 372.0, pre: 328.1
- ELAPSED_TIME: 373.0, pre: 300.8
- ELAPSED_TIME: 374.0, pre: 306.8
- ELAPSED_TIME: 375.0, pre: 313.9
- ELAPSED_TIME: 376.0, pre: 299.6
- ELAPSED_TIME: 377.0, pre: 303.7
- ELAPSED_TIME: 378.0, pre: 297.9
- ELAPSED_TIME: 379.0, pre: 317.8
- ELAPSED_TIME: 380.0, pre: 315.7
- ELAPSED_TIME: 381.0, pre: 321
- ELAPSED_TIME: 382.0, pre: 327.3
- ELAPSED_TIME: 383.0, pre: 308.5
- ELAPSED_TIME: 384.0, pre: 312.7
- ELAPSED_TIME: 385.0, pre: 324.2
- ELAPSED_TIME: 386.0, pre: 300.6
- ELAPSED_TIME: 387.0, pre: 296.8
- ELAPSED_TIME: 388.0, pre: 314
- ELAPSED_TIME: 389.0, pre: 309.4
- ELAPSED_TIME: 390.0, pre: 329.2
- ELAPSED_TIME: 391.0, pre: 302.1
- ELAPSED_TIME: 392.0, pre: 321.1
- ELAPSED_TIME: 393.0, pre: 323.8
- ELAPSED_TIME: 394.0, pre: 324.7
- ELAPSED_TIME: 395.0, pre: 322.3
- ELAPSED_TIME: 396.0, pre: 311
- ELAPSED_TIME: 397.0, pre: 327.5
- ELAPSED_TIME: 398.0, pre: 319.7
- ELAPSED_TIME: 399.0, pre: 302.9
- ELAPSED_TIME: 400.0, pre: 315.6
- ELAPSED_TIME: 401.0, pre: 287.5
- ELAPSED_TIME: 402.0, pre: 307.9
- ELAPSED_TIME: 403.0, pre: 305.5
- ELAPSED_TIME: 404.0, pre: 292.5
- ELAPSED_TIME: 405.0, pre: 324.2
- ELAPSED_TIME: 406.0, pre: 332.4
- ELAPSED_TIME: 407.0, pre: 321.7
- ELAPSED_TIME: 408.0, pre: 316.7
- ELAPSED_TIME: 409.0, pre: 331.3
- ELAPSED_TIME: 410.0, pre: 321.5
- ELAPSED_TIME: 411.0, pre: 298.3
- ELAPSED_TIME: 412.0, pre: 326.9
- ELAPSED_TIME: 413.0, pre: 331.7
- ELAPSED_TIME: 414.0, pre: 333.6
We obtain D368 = 300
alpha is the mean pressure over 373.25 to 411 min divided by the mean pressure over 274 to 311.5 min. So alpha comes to 1.20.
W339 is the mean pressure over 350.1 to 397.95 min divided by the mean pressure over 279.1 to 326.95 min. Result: 1.21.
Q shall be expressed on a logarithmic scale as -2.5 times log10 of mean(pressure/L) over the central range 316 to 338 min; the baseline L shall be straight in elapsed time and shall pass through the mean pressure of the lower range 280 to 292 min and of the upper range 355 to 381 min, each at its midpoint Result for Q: 0.13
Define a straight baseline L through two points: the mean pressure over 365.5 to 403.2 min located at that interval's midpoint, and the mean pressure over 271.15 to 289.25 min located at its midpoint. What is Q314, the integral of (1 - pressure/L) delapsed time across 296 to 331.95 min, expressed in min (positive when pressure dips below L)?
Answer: 6.81 min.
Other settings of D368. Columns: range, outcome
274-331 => 258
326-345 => 269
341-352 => 275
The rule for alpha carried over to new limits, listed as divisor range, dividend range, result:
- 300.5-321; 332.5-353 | 1.16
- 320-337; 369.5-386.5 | 1.19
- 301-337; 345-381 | 1.20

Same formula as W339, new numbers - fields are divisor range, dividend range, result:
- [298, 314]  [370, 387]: 1.36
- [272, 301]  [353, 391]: 1.10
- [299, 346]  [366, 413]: 1.25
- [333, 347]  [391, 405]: 1.16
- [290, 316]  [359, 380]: 1.28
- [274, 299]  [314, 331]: 0.92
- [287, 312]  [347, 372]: 1.19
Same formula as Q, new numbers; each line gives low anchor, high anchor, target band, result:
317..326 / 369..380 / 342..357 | 0.02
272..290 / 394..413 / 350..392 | 0.03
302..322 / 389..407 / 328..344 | -0.05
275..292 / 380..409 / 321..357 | 0.13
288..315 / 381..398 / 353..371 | -0.01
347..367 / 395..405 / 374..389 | -0.04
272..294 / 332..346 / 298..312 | 0.22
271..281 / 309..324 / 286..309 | 0.09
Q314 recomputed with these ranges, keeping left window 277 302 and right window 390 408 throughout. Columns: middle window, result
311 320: 1.3 min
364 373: -0.1 min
